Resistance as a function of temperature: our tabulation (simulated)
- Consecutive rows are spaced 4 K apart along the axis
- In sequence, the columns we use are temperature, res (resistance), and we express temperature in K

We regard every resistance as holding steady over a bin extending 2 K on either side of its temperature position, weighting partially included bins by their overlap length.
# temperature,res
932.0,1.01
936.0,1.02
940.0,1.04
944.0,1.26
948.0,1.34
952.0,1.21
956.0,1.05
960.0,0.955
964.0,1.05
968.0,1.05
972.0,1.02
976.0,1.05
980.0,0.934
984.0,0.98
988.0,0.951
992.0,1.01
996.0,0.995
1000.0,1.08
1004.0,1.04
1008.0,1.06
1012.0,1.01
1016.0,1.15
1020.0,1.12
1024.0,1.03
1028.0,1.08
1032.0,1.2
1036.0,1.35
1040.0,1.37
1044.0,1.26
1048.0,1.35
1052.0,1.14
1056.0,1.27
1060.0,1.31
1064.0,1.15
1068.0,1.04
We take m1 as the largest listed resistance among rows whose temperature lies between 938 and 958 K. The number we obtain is 1.34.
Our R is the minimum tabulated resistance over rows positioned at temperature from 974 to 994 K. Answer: 0.934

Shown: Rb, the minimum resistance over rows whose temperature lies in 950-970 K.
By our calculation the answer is 0.955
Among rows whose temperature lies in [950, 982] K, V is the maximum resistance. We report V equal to 1.21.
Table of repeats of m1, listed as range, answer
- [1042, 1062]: 1.35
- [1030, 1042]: 1.37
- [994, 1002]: 1.08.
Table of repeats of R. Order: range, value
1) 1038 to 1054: 1.14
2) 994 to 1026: 0.995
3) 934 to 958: 1.02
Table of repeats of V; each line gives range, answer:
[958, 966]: 1.05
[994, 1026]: 1.15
